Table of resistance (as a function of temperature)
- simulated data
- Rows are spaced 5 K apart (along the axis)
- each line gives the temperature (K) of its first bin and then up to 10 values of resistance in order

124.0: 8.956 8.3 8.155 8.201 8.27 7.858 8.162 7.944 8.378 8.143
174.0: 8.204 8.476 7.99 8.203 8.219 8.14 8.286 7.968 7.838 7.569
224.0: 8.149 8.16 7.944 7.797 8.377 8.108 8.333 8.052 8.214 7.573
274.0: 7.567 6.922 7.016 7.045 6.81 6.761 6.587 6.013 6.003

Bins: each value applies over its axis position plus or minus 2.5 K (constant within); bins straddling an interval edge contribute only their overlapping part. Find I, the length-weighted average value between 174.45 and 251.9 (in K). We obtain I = 8.09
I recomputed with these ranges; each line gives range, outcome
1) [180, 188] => 8.12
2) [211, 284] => 7.87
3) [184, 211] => 8.15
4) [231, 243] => 7.95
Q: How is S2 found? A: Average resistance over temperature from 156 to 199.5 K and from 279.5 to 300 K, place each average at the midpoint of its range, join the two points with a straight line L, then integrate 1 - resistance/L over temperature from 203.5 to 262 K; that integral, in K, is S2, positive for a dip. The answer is -3.7 K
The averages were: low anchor 8.19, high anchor 6.92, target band 8.04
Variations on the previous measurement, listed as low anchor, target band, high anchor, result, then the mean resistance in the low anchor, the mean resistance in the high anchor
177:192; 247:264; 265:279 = -1.2 K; 8.21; 7.52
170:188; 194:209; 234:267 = 0.0 K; 8.21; 8.12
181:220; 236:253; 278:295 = -1.4 K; 8.05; 6.96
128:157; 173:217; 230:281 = -0.6 K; 8.15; 7.91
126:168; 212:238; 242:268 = 0.8 K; 8.17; 8.18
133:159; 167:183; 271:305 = -0.8 K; 8.11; 6.98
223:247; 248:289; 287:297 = -1.5 K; 8.08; 6.91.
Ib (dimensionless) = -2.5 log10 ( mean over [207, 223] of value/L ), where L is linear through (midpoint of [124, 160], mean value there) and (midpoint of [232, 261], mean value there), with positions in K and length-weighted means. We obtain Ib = 0.04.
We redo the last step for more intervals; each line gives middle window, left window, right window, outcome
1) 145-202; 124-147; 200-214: 0.00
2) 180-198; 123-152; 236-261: 0.00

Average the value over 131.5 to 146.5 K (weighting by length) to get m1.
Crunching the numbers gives 8.21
